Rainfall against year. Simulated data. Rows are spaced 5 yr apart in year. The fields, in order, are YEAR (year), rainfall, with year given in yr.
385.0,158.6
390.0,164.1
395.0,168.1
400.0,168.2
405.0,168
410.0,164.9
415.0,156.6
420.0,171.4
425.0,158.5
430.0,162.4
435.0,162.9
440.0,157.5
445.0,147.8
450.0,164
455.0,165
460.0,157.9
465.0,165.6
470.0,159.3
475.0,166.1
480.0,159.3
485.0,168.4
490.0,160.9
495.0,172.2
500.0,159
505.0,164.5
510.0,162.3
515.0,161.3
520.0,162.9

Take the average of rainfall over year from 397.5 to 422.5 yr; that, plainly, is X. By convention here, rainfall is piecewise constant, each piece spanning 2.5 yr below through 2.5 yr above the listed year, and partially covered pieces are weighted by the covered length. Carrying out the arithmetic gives 166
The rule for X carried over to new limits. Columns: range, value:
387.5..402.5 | 167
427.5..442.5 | 161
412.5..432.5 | 162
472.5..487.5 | 165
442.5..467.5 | 160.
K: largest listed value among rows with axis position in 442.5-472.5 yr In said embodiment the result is 165.6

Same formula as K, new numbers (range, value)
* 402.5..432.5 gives 171.4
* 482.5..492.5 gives 168.4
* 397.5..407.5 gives 168.2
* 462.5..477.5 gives 166.1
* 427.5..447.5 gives 162.9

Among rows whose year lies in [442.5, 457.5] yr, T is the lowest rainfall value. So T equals 147.8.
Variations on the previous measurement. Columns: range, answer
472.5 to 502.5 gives 159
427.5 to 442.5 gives 157.5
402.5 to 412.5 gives 164.9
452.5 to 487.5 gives 157.9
